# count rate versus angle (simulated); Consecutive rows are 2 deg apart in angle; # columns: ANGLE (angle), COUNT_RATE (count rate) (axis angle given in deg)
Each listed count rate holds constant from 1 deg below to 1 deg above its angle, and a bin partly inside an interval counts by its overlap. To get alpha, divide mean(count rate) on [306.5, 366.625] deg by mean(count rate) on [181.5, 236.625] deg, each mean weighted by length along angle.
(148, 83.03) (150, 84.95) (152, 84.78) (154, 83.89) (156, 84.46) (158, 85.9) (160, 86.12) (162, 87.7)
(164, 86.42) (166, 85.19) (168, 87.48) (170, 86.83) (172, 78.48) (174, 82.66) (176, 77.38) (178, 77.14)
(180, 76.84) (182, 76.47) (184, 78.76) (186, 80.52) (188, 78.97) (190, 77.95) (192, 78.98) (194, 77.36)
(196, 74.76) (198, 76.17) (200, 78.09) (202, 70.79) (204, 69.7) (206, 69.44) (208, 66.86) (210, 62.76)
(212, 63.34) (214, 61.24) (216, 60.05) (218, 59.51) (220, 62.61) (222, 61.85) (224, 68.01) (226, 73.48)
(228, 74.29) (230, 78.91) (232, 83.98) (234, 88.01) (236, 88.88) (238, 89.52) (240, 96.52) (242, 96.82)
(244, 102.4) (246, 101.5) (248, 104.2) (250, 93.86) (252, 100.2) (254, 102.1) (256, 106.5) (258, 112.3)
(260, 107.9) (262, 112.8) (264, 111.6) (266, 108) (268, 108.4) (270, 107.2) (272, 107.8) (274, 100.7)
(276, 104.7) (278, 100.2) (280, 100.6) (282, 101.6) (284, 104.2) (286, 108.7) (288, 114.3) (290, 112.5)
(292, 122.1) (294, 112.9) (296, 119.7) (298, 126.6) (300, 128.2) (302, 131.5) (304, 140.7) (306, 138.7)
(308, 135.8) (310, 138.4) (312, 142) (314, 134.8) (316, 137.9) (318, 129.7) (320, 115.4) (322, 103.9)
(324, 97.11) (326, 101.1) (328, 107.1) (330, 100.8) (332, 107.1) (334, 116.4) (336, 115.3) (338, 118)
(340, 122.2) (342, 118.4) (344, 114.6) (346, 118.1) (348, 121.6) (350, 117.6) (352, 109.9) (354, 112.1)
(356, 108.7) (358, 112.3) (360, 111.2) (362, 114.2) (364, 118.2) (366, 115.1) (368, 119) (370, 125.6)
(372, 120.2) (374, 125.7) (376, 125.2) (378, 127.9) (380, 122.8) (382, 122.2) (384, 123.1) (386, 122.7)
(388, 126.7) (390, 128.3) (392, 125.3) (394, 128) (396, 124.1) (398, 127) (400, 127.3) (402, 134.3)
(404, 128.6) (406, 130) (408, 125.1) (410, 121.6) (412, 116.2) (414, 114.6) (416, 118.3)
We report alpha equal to 1.61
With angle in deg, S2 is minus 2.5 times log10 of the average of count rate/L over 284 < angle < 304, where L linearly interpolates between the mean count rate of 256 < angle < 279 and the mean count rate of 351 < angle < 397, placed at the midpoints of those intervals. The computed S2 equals -0.09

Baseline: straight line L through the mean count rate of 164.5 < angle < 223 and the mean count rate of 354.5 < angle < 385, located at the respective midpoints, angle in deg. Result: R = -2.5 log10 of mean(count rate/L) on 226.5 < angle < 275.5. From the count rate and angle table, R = -0.12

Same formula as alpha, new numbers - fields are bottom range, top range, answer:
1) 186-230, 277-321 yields 1.74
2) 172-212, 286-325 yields 1.66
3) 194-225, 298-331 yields 1.84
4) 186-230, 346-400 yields 1.72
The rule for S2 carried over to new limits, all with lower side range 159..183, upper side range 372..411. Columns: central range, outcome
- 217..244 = 0.186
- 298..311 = -0.233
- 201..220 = 0.359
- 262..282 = -0.035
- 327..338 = 0.041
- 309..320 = -0.212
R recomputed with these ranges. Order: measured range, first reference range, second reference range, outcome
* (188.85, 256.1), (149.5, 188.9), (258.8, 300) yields 0.20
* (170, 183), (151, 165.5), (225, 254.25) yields 0.11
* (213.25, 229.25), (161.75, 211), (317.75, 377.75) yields 0.29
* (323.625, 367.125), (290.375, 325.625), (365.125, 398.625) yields 0.11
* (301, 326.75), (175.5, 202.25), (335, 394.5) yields -0.18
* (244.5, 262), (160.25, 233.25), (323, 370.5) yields -0.17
